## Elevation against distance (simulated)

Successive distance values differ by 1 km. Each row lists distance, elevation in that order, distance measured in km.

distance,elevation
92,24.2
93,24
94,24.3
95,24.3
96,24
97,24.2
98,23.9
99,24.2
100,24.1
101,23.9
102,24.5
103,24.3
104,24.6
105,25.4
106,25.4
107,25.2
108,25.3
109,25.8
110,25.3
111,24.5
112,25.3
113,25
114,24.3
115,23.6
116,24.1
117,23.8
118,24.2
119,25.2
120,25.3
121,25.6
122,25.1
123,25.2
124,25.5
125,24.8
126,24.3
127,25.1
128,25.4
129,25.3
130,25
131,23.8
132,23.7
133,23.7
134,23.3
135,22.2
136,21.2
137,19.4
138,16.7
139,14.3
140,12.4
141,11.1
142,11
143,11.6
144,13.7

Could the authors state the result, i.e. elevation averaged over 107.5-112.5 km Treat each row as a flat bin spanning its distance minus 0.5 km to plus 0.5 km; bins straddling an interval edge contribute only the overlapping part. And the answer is 25.2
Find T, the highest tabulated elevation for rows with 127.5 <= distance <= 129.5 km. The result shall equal 25.4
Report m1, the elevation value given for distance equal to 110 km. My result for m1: 25.3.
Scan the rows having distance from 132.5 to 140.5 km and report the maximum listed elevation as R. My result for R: 23.7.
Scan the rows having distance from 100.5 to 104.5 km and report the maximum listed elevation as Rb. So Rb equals 24.6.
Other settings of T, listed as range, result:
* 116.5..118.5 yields 24.2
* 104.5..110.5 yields 25.8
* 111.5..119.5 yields 25.3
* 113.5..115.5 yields 24.3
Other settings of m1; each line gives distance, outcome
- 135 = 22.2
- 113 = 25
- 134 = 23.3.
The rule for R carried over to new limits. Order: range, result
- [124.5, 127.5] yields 25.1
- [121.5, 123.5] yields 25.2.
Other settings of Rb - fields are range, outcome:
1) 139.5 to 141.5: 12.4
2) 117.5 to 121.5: 25.6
